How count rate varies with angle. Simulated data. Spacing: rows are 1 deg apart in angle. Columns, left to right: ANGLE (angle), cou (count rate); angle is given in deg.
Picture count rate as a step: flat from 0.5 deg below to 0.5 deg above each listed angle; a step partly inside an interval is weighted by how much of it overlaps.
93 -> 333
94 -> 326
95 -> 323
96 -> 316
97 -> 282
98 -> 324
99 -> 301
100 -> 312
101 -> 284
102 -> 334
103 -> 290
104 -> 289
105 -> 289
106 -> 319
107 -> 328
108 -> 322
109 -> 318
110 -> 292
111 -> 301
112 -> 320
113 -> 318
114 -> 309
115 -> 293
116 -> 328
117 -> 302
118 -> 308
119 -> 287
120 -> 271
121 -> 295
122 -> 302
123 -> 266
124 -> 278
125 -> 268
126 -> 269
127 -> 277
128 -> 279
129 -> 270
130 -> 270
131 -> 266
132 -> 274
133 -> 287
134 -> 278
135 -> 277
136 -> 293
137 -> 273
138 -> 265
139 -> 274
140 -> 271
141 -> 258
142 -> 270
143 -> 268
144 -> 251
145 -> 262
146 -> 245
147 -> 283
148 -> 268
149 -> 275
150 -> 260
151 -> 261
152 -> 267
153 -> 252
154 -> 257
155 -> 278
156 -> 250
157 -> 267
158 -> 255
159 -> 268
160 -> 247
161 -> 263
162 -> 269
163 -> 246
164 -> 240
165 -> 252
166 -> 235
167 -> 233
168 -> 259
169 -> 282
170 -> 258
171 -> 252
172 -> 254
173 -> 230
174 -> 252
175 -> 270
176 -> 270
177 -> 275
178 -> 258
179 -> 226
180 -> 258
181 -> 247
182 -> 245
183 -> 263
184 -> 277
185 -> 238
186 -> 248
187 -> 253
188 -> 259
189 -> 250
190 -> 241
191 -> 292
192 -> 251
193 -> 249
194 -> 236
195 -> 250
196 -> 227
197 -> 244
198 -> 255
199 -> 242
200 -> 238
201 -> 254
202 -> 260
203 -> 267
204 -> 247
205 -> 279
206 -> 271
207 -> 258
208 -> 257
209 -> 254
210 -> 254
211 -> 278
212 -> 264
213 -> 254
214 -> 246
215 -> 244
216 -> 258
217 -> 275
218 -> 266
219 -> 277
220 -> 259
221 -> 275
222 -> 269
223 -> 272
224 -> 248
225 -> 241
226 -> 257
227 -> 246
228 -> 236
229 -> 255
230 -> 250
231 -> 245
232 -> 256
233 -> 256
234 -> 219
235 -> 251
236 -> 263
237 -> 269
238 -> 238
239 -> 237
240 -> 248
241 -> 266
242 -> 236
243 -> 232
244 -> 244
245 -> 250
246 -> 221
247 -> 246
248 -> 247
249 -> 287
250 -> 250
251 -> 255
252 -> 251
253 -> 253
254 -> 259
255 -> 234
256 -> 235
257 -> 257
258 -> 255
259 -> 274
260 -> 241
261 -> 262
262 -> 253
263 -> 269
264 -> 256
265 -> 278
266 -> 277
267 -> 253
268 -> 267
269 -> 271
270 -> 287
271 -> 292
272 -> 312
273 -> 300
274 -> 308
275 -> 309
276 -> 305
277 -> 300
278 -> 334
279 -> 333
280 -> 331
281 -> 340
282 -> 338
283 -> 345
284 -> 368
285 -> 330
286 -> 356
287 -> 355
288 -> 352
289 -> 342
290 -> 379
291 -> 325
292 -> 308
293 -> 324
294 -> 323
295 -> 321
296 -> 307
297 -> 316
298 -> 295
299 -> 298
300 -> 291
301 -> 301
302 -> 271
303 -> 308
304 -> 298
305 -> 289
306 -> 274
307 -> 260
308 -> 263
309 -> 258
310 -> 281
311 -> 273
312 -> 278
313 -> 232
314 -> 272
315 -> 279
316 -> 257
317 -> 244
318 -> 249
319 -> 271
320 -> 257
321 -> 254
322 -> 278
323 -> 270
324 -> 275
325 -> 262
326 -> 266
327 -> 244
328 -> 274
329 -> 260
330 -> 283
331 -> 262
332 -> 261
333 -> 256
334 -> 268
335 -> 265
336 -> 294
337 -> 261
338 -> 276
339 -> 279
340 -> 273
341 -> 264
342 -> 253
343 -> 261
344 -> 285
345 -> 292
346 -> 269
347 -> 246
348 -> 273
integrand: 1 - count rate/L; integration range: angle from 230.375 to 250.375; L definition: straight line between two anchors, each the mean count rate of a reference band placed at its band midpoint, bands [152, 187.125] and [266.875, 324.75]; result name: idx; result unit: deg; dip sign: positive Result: 2.3 deg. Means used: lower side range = 255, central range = 248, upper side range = 299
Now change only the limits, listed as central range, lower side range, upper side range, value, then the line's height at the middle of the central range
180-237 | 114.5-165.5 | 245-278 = 3.11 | 270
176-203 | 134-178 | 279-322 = 1.84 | 270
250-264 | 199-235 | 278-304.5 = 1.90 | 294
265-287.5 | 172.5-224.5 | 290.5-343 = -3.62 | 270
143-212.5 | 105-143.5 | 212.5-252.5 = 3.60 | 270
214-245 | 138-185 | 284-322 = 2.61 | 276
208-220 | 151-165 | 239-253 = -0.41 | 252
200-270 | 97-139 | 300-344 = 5.93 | 279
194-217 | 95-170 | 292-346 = 1.95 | 278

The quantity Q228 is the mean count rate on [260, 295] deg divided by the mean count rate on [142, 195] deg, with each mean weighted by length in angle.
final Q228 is 1.21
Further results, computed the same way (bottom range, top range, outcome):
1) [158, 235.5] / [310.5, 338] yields 1.04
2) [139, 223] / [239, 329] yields 1.10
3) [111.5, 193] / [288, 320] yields 1.09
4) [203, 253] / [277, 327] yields 1.17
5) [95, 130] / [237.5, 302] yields 0.97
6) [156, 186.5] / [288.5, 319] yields 1.14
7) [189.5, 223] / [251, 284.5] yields 1.11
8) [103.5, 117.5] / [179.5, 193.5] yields 0.83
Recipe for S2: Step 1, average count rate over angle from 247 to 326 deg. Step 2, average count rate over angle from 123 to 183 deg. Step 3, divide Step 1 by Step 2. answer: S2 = 1.10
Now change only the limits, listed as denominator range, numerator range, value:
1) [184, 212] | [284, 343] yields 1.12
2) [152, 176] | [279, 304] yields 1.27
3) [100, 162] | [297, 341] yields 0.97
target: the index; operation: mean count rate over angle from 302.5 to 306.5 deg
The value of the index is 292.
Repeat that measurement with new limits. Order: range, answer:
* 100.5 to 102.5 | 309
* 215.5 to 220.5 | 267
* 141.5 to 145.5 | 263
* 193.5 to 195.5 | 243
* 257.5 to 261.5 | 258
